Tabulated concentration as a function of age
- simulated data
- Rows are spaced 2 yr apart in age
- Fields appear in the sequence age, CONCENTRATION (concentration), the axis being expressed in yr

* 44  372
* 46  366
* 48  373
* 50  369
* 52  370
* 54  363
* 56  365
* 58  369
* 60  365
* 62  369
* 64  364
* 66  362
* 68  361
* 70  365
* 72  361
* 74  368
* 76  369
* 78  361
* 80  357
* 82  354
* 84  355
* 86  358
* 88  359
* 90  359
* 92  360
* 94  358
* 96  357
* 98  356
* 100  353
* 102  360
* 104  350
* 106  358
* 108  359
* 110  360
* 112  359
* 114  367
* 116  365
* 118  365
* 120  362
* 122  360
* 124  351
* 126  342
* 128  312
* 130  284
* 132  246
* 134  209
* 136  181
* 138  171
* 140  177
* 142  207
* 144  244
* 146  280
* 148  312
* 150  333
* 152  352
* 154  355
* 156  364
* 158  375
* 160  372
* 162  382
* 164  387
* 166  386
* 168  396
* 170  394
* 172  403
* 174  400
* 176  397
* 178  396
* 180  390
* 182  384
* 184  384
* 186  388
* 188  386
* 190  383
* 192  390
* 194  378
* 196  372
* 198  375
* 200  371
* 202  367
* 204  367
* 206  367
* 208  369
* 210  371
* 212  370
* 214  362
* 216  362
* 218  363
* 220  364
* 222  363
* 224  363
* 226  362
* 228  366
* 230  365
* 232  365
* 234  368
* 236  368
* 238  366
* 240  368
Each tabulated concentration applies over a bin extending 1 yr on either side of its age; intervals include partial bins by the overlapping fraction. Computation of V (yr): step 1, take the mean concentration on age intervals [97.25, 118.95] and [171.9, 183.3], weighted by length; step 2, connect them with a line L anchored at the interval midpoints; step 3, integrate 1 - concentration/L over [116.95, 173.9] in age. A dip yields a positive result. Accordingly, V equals 8.9 yr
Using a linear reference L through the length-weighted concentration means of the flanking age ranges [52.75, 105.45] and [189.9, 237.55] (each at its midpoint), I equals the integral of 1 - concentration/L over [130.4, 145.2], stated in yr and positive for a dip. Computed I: 6.3 yr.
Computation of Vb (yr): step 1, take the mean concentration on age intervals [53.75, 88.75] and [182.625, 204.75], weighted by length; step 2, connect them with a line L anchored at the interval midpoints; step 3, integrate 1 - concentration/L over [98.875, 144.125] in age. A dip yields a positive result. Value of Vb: 7.5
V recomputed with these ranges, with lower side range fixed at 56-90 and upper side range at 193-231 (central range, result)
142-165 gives 1.86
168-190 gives -1.56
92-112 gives 0.35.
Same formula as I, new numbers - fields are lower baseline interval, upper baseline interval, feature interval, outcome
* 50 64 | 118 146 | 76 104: -2.95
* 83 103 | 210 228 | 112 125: -0.09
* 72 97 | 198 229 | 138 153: 4.03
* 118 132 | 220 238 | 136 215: -1.13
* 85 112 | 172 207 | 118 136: 3.00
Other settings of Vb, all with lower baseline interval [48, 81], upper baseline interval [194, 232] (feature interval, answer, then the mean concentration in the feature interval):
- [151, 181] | -1.39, 383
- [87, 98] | 0.21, 358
